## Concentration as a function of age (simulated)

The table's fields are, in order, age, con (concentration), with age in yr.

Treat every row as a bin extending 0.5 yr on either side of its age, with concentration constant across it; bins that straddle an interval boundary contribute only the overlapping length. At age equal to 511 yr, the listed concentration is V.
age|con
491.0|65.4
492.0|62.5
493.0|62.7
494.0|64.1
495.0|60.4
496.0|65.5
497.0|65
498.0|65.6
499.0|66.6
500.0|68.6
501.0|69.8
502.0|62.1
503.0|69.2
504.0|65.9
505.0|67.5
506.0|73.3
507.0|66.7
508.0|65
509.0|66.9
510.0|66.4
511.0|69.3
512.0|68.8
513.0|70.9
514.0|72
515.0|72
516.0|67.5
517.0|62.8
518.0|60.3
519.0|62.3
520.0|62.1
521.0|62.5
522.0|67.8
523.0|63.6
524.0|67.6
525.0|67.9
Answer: 69.3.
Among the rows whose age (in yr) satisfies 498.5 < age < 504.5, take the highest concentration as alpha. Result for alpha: 69.8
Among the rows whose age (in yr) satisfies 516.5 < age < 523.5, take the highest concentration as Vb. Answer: 67.8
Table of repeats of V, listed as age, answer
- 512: 68.8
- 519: 62.3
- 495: 60.4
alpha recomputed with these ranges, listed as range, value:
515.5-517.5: 67.5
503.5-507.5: 73.3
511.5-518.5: 72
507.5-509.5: 66.9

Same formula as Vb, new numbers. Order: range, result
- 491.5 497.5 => 65.5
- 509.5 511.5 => 69.3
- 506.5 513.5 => 70.9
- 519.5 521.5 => 62.5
